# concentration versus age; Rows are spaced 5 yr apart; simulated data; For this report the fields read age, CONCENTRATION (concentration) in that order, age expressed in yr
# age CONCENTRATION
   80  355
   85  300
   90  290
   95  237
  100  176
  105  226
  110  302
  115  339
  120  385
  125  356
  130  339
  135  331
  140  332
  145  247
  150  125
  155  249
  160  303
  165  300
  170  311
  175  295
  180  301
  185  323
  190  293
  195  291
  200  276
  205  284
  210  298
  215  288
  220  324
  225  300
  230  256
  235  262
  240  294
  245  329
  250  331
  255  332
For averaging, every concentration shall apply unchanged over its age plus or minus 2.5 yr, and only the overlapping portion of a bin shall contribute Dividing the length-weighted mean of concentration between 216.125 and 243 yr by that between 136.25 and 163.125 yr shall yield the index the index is 1.12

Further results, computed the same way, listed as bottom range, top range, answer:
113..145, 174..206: 0.87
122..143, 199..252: 0.87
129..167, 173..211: 1.07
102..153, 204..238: 0.97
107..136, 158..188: 0.90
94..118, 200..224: 1.14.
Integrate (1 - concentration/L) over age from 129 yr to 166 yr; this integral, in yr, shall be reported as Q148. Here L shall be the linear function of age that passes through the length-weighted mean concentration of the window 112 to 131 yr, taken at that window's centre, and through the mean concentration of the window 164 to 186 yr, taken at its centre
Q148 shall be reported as 6.3 yr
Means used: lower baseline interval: 355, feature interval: 275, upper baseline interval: 305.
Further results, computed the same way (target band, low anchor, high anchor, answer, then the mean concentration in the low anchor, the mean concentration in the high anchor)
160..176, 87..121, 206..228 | -0.8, 275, 300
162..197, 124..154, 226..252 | -1.8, 283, 294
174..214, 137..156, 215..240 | -4.2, 240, 287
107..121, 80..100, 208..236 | -2.9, 273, 289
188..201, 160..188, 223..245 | 0.4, 306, 283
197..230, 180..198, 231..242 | -0.5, 301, 274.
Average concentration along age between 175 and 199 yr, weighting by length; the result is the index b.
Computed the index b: 300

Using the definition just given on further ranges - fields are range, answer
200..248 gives 292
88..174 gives 285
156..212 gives 296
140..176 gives 265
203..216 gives 290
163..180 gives 302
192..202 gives 284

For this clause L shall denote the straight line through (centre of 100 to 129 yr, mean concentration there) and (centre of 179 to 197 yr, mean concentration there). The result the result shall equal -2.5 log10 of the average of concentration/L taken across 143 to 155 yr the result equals 0.48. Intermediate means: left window 310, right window 302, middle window 197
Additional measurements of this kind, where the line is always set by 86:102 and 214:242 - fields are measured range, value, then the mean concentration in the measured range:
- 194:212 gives -0.03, 287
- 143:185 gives -0.01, 270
